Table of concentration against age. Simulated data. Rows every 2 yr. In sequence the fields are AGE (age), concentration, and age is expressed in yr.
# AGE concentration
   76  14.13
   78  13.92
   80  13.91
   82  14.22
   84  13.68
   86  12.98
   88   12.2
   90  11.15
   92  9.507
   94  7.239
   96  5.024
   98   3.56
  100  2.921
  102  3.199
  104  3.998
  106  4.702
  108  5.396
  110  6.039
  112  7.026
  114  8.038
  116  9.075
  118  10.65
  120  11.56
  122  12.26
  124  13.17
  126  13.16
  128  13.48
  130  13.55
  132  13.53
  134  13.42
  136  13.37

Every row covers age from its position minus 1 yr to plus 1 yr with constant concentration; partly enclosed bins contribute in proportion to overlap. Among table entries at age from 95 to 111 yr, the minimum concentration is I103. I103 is 2.921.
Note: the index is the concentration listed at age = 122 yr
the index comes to 12.26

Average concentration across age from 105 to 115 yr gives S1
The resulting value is 6.24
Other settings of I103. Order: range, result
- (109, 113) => 6.039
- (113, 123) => 8.038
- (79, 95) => 7.239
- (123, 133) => 13.16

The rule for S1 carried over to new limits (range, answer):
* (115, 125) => 11.3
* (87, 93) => 11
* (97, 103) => 3.23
